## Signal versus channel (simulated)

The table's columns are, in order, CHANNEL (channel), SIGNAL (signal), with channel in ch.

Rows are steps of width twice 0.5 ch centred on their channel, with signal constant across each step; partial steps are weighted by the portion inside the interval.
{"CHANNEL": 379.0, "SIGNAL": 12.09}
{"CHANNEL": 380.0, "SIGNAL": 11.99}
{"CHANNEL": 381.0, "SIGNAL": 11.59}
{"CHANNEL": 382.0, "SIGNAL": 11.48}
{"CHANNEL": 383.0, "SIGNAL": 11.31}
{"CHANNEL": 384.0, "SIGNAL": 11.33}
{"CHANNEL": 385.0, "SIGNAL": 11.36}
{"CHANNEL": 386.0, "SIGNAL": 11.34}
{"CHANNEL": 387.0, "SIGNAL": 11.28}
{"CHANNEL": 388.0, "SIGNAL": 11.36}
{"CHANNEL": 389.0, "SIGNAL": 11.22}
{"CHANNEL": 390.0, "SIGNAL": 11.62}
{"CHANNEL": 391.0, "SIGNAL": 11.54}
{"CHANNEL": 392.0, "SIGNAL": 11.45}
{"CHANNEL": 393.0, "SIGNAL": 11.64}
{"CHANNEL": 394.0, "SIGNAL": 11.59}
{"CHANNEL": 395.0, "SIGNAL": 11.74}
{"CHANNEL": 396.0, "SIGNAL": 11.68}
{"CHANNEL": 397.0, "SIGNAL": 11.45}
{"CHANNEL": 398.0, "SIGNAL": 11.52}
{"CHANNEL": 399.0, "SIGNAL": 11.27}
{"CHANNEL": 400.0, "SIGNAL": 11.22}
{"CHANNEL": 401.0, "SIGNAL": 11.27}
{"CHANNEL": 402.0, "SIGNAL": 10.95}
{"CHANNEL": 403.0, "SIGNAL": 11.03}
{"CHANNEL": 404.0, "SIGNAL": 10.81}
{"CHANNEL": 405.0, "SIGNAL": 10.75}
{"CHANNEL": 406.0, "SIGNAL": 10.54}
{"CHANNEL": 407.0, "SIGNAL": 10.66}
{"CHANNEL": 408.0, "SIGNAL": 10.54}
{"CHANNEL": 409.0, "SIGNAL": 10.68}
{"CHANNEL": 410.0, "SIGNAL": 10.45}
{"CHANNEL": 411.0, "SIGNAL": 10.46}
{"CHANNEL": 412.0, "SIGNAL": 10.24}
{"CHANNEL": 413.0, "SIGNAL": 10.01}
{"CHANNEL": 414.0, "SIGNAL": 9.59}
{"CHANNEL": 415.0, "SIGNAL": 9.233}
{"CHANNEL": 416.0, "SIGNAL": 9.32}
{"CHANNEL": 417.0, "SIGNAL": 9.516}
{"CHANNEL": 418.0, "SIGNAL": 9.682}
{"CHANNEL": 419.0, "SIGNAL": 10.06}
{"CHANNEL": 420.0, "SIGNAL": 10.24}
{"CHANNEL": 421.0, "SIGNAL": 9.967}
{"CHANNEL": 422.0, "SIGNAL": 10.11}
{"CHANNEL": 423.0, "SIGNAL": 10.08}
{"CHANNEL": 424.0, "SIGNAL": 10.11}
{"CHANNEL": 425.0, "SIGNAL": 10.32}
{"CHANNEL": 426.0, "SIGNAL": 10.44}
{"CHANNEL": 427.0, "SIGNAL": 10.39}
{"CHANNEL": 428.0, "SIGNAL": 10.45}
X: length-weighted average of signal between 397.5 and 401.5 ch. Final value 11.3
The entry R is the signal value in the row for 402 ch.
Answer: 10.95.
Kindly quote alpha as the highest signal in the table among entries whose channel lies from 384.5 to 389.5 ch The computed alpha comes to 11.36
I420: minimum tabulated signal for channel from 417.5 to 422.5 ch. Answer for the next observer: 9.682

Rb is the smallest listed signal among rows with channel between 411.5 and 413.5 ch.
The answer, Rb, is 10.01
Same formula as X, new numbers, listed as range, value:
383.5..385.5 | 11.3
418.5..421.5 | 10.1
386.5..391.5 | 11.4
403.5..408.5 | 10.7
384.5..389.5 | 11.3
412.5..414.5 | 9.8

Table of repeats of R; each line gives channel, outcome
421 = 9.967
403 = 11.03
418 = 9.682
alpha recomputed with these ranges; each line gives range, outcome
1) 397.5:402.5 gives 11.52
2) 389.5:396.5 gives 11.74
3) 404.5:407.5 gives 10.75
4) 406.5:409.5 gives 10.68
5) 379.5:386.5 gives 11.99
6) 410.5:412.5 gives 10.46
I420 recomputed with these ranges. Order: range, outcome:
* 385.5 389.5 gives 11.22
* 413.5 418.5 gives 9.233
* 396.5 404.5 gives 10.81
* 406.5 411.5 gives 10.45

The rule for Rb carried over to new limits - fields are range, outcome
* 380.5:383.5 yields 11.31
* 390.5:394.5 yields 11.45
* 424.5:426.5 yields 10.32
